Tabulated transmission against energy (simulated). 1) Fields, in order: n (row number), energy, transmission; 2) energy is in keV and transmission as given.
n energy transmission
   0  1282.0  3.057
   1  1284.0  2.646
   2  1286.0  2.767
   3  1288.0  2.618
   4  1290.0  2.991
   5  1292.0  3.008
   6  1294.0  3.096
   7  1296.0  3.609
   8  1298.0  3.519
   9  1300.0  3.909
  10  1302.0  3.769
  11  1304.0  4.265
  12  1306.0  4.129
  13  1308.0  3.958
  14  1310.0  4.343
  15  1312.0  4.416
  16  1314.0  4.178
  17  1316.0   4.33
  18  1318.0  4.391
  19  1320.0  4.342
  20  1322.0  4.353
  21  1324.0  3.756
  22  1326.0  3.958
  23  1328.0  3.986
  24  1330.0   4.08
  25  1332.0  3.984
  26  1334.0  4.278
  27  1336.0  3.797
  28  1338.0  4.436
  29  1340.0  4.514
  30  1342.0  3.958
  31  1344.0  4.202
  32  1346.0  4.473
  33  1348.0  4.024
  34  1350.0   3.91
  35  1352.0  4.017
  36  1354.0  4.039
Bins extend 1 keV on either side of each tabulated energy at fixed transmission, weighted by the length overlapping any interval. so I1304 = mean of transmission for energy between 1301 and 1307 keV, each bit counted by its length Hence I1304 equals 4.05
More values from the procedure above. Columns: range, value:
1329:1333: 4.03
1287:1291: 2.8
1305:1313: 4.21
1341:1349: 4.16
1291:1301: 3.43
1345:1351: 4.14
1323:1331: 3.95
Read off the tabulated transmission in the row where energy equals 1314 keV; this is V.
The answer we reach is 4.178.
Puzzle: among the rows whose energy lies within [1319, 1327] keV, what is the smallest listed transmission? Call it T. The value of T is 3.756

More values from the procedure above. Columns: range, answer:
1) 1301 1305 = 3.769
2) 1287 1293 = 2.618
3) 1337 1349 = 3.958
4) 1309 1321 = 4.178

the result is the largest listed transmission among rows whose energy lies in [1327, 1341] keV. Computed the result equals 4.514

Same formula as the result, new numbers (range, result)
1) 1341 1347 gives 4.473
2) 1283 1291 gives 2.991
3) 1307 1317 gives 4.416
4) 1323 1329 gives 3.986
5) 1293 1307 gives 4.265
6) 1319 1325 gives 4.353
